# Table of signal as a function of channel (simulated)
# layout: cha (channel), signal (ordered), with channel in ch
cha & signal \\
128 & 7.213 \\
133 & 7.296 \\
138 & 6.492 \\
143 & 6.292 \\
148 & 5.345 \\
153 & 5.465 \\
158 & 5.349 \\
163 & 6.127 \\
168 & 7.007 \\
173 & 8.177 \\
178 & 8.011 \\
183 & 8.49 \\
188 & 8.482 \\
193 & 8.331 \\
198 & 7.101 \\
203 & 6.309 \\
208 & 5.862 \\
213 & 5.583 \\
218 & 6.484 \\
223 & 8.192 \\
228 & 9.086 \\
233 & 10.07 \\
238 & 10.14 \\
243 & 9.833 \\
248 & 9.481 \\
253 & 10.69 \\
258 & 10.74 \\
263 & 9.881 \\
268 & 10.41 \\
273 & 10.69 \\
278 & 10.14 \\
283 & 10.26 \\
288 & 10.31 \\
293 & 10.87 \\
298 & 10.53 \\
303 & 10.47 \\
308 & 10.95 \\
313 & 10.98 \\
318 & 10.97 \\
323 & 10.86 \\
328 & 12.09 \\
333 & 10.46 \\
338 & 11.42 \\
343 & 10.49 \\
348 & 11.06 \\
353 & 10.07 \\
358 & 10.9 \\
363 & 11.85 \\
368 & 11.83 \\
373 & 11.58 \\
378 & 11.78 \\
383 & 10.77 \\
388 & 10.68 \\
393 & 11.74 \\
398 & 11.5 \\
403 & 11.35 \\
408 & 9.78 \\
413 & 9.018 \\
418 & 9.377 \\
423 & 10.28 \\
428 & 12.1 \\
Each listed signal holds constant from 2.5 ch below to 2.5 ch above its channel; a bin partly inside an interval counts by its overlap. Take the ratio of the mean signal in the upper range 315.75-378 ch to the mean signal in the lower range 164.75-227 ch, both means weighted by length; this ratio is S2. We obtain 1.52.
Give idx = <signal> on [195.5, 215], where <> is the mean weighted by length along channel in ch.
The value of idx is 6.23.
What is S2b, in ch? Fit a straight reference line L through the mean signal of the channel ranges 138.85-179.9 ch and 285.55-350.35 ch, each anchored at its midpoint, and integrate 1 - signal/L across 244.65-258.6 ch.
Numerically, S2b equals -1.8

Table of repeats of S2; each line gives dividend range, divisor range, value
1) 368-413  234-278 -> 1.08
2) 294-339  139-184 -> 1.65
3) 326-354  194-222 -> 1.69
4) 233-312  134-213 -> 1.52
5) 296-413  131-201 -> 1.57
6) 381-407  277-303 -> 1.07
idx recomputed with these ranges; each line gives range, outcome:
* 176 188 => 8.31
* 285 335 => 10.8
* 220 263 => 9.75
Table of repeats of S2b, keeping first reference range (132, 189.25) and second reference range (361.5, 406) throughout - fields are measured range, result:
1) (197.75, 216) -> 3.9 ch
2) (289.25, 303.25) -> -1.4 ch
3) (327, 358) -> -0.9 ch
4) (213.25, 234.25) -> 0.3 ch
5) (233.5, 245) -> -2.1 ch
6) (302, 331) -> -3.0 ch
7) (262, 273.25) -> -1.6 ch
